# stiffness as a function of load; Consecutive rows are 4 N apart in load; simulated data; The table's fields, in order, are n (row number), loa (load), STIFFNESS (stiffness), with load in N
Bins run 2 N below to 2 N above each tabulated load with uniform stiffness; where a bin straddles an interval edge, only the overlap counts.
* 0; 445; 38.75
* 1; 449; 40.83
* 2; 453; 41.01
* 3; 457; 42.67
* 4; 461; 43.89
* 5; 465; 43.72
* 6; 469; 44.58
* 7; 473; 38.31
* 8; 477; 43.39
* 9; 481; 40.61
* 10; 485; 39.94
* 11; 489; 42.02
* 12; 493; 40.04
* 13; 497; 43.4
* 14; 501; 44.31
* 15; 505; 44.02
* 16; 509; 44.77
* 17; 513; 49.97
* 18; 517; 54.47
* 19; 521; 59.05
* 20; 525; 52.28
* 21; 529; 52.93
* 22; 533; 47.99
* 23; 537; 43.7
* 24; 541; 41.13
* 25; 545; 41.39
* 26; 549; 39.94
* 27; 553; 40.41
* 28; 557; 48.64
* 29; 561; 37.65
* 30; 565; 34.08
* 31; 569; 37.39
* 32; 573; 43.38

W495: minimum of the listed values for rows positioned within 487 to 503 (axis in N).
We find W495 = 40.04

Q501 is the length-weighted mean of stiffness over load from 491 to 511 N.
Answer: 43.3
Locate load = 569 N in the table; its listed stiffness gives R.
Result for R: 37.39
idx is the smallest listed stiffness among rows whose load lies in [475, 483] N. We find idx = 40.61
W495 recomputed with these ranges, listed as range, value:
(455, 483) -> 38.31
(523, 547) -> 41.13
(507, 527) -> 44.77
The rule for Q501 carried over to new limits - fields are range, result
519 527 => 55.7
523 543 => 47.6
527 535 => 50.5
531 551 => 42.8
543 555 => 40.6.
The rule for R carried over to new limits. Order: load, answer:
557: 48.64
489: 42.02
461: 43.89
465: 43.72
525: 52.28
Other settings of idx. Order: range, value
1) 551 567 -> 34.08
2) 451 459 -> 41.01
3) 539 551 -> 39.94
